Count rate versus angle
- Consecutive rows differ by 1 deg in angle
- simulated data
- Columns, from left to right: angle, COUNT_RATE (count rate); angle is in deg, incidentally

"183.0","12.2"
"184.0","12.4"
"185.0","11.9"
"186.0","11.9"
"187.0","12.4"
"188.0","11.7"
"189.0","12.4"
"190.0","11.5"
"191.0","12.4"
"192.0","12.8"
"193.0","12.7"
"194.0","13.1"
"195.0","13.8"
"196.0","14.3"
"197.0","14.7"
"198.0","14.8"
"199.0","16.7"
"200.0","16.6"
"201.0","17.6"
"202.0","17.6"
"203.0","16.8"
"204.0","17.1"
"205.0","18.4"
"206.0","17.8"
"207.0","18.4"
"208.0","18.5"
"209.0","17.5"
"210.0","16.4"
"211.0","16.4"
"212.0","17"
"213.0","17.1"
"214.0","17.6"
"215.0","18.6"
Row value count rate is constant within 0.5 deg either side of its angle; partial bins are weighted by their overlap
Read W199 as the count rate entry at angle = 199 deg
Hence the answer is 16.7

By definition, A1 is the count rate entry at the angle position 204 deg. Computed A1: 17.1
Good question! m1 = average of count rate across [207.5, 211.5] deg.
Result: 17.2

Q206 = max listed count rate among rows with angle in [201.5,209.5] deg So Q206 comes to 18.5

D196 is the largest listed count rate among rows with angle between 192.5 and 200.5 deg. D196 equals 16.7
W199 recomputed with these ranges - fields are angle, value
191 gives 12.4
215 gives 18.6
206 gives 17.8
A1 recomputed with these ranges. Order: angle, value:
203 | 16.8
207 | 18.4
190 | 11.5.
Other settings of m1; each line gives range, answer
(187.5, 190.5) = 11.9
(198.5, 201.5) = 17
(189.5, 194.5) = 12.5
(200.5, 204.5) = 17.3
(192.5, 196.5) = 13.5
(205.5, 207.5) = 18.1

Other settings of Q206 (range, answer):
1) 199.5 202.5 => 17.6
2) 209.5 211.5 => 16.4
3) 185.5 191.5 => 12.4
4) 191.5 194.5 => 13.1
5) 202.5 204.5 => 17.1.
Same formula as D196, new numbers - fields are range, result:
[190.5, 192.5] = 12.8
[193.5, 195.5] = 13.8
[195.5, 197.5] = 14.7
